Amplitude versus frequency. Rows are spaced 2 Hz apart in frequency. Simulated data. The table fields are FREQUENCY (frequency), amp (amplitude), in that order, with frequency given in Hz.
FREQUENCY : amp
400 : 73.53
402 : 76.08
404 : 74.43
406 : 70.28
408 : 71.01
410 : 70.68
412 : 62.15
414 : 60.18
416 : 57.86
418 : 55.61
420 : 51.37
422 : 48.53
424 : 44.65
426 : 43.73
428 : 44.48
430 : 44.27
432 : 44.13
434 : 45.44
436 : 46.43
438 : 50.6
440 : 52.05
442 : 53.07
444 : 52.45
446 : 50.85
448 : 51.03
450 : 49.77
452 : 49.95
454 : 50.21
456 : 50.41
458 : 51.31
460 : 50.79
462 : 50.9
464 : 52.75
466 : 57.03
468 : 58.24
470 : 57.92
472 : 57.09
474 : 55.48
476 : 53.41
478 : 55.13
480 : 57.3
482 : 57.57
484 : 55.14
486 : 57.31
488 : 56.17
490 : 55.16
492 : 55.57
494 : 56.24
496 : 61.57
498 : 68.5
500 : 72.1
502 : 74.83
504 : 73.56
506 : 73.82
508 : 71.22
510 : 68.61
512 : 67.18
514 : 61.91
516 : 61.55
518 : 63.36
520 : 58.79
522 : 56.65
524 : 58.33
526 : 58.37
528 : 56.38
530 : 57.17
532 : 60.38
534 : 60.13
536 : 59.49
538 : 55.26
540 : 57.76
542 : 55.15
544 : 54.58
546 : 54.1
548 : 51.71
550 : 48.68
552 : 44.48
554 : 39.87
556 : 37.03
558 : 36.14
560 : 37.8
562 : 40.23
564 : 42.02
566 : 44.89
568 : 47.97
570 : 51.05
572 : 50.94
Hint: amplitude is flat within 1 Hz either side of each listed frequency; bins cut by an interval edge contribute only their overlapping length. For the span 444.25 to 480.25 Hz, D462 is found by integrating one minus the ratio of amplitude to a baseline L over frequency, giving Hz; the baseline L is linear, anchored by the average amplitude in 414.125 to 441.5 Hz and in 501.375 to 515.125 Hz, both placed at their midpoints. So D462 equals 2.9 Hz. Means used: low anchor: 48.9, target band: 53.2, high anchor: 70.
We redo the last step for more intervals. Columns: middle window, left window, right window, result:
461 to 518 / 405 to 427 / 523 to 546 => -3.3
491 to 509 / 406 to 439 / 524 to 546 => -3.7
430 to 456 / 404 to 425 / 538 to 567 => 3.5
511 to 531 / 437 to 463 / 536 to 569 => -4.8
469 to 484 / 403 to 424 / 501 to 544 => 1.4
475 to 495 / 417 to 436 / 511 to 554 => -1.4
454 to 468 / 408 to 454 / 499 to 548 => 0.7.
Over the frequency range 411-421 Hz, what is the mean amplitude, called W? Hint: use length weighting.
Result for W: 57.4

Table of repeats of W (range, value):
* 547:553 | 48.3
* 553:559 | 37.7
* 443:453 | 50.8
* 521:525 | 57.5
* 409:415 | 64.3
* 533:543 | 57.6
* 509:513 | 67.9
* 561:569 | 43.8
